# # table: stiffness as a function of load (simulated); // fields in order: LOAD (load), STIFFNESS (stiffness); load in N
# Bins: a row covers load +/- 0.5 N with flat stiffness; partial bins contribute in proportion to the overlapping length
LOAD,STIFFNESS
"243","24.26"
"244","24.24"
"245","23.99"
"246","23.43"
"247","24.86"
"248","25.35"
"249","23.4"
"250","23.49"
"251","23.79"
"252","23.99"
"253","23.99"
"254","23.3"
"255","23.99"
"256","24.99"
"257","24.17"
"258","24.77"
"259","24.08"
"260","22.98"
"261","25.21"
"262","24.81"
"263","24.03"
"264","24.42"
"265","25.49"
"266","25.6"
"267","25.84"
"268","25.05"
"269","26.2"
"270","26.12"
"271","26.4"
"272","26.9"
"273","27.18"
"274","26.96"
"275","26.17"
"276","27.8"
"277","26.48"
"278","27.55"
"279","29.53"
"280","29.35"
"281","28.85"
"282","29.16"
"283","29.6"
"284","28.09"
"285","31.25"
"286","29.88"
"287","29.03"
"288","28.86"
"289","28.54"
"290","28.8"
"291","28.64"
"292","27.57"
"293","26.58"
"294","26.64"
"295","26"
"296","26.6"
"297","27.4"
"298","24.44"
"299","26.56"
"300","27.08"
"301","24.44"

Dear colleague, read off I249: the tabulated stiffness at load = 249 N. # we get 23.4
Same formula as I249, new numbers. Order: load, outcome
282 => 29.16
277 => 26.48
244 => 24.24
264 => 24.42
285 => 31.25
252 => 23.99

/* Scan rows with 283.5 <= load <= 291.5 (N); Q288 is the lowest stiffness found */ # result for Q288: 28.09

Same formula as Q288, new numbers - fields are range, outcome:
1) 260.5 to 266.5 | 24.03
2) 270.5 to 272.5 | 26.4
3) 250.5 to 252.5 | 23.79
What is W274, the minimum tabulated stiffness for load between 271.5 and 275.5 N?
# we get 26.17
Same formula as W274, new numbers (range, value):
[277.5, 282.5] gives 27.55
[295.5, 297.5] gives 26.6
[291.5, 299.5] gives 24.44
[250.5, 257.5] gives 23.3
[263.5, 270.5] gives 24.42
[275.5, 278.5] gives 26.48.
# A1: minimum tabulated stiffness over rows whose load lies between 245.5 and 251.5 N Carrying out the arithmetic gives 23.4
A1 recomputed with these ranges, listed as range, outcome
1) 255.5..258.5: 24.17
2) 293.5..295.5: 26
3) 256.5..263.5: 22.98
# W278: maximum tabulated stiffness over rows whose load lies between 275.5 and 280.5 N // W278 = 29.53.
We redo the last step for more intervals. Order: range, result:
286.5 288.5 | 29.03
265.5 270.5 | 26.2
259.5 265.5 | 25.49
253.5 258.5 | 24.99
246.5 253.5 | 25.35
